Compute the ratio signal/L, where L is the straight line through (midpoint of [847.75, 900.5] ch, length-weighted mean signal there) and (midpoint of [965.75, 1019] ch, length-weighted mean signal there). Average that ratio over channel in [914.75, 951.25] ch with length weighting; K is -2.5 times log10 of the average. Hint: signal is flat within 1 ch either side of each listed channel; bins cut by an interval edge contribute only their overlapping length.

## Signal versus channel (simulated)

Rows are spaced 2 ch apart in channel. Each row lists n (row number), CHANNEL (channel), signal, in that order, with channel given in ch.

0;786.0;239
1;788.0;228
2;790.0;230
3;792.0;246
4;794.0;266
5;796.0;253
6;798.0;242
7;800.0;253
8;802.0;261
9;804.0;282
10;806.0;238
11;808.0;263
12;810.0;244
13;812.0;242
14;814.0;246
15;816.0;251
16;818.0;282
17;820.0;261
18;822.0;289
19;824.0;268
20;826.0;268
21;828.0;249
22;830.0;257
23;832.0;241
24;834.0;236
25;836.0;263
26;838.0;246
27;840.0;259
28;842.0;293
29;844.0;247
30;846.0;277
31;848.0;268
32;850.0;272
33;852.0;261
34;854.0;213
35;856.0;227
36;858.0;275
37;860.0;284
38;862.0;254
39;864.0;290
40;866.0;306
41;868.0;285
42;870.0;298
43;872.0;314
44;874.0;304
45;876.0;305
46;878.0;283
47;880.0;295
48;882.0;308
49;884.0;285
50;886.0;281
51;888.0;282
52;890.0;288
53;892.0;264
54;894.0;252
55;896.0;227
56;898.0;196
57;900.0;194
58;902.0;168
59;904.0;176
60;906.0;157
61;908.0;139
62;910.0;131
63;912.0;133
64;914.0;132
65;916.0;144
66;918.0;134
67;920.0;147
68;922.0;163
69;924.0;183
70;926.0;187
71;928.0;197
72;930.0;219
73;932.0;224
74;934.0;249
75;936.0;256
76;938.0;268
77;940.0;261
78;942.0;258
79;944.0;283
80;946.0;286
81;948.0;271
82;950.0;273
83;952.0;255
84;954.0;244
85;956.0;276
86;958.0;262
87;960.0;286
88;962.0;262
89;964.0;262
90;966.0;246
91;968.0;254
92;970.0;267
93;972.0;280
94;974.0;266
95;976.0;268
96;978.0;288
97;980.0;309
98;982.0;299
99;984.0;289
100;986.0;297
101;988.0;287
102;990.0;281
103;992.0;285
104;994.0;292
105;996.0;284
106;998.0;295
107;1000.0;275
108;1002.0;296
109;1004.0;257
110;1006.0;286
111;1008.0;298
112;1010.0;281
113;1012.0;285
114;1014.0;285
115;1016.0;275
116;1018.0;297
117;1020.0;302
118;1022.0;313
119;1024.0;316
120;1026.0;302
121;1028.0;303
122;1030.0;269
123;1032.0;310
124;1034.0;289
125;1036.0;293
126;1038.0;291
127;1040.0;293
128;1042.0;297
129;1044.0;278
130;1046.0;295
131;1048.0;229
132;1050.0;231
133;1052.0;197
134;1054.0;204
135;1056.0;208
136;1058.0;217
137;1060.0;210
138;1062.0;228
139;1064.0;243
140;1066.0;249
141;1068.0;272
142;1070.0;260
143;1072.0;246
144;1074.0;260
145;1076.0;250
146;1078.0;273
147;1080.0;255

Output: 0.24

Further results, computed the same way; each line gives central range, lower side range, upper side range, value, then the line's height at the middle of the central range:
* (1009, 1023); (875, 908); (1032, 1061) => -0.155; 252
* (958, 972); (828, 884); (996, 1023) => 0.077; 283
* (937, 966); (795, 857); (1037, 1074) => -0.064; 252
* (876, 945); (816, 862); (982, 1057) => 0.225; 268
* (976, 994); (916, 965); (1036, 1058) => -0.195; 243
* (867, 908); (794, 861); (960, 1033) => 0.050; 268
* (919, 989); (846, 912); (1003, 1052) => 0.056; 268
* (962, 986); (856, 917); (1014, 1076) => -0.084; 255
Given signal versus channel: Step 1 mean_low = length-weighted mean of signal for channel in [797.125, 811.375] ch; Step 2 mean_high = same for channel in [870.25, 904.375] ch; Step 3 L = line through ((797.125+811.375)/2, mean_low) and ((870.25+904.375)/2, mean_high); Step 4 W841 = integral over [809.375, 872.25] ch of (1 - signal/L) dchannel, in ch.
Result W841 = -1.5 ch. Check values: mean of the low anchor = 254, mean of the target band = 264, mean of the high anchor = 262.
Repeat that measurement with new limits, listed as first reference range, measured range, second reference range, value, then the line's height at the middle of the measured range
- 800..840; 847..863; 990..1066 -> 0.2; 260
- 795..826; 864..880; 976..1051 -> -1.9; 267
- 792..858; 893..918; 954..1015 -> 9.2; 268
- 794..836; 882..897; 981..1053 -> -0.2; 267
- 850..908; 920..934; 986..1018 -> 3.8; 268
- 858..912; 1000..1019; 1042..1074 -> -3.2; 243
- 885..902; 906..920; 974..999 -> 6.4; 253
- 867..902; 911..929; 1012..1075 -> 7.5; 270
